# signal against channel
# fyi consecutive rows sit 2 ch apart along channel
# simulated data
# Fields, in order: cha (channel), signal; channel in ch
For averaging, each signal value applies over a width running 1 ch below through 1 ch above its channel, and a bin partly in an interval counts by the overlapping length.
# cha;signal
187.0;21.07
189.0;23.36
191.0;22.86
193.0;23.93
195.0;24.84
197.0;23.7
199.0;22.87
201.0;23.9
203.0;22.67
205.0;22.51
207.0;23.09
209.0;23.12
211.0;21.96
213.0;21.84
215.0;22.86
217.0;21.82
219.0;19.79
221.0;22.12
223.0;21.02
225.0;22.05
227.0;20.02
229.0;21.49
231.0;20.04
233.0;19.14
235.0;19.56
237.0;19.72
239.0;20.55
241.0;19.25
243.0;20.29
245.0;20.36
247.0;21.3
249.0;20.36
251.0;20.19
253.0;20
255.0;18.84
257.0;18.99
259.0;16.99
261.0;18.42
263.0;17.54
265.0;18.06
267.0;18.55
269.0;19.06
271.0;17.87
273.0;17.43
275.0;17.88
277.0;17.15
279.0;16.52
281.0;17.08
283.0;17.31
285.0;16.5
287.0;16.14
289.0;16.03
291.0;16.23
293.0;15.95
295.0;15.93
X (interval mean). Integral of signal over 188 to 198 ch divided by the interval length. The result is 23.7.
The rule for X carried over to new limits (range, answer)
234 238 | 19.6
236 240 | 20.1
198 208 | 23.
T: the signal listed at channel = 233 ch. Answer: 19.14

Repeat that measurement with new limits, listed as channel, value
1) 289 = 16.03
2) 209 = 23.12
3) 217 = 21.82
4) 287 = 16.14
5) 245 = 20.36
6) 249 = 20.36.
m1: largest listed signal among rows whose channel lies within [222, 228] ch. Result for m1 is 22.05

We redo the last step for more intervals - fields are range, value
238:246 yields 20.55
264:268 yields 18.55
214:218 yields 22.86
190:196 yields 24.84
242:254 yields 21.3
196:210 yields 23.9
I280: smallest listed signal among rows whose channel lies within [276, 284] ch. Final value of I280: 16.52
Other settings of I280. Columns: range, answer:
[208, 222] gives 19.79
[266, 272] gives 17.87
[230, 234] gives 19.14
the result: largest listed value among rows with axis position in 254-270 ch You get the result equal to 19.06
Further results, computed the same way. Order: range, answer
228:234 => 21.49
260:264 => 18.42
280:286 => 17.31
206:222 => 23.12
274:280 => 17.88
